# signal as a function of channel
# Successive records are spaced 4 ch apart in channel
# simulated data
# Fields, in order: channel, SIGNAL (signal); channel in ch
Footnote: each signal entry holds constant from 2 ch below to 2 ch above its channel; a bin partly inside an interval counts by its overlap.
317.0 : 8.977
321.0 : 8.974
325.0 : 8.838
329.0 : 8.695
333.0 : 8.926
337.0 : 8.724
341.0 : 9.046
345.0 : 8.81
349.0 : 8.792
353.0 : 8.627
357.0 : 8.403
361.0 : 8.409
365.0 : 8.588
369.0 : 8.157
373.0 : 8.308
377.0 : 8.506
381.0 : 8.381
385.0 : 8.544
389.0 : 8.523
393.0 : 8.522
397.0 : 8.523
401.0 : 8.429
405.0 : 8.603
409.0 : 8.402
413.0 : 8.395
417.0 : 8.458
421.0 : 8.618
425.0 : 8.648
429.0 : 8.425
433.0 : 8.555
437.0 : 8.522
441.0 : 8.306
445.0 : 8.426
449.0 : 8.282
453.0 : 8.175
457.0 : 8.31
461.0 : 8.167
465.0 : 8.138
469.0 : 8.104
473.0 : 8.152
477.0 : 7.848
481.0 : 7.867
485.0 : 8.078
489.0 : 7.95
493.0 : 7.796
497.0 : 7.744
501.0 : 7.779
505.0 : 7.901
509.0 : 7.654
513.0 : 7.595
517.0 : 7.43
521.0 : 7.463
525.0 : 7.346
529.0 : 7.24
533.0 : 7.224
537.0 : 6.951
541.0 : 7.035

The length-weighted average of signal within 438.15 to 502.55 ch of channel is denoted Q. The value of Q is 8.08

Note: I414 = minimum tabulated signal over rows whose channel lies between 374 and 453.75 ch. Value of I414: 8.175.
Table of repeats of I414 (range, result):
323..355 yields 8.627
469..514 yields 7.595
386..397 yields 8.522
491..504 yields 7.744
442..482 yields 7.848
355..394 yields 8.157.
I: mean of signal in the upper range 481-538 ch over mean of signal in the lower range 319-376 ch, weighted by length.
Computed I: 0.88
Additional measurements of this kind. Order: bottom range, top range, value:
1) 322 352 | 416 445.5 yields 0.96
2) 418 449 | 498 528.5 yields 0.89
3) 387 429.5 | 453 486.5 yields 0.95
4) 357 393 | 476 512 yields 0.93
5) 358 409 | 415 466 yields 0.99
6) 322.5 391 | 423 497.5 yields 0.95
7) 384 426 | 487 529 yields 0.90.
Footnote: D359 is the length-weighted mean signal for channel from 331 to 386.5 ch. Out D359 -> 8.59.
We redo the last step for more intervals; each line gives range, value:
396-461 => 8.43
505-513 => 7.7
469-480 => 8.01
